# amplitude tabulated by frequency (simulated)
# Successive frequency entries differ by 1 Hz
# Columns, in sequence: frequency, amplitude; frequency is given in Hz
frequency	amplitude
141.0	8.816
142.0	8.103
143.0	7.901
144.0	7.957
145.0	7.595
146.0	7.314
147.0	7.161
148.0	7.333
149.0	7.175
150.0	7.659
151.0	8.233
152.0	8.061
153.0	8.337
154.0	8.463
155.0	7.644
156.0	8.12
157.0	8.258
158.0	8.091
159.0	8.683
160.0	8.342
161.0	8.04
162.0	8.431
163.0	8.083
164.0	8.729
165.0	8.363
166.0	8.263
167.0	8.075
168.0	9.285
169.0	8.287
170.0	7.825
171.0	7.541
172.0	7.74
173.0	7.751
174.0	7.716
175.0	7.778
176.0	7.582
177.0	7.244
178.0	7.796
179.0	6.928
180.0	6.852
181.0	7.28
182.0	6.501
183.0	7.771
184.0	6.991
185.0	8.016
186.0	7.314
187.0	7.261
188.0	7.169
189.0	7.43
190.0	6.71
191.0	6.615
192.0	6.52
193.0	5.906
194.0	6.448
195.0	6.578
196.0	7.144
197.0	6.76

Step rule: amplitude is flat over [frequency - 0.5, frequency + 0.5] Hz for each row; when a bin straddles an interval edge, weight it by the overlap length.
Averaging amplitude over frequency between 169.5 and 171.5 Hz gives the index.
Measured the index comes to 7.68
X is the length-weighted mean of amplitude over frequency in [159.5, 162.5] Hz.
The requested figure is 8.27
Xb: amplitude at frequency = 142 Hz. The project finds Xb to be 8.103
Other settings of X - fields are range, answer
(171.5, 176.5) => 7.71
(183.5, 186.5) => 7.44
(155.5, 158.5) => 8.16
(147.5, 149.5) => 7.25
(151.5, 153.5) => 8.2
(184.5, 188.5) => 7.44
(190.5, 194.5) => 6.37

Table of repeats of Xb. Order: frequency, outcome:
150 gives 7.659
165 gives 8.363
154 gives 8.463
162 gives 8.431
